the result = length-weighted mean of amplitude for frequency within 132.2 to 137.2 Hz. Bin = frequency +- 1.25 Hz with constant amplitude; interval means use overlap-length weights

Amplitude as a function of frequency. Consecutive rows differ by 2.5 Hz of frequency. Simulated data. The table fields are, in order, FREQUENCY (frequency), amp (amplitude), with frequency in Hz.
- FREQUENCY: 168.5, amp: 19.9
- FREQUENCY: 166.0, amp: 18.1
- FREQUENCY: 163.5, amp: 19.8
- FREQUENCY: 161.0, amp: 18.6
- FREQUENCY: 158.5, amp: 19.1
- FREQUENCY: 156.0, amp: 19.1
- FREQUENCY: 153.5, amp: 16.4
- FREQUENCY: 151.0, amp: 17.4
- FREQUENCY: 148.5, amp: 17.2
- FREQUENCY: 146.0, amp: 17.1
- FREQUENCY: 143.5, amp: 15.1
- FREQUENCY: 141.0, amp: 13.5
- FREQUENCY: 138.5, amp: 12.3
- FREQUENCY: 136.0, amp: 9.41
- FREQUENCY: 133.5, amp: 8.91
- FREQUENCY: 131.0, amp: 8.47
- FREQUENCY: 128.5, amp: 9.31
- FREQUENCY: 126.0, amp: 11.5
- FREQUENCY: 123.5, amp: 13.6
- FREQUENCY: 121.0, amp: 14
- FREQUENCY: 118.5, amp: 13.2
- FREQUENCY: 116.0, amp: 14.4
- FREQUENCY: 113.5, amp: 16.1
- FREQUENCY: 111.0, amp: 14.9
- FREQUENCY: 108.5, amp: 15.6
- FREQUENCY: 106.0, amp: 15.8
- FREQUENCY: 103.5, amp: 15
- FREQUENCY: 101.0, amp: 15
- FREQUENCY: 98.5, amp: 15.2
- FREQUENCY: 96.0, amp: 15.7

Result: 9.15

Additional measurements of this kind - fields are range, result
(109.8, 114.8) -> 15.5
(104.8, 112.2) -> 15.4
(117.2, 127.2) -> 13.1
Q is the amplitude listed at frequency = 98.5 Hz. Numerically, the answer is 15.2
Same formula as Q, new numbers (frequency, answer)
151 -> 17.4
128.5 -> 9.31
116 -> 14.4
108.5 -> 15.6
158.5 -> 19.1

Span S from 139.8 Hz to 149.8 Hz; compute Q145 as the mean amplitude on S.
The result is 15.7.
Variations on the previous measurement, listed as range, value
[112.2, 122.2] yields 14.4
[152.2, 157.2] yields 17.7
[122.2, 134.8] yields 10.4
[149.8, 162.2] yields 18.1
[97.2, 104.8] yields 15.1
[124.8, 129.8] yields 10.4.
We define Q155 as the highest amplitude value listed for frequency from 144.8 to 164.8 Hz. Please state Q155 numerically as 19.8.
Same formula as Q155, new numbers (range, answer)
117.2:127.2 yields 14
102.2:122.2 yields 16.1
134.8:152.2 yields 17.4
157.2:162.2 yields 19.1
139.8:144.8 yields 15.1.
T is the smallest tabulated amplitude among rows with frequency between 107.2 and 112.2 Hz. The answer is 14.9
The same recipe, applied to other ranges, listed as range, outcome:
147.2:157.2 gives 16.4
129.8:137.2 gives 8.47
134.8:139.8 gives 9.41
